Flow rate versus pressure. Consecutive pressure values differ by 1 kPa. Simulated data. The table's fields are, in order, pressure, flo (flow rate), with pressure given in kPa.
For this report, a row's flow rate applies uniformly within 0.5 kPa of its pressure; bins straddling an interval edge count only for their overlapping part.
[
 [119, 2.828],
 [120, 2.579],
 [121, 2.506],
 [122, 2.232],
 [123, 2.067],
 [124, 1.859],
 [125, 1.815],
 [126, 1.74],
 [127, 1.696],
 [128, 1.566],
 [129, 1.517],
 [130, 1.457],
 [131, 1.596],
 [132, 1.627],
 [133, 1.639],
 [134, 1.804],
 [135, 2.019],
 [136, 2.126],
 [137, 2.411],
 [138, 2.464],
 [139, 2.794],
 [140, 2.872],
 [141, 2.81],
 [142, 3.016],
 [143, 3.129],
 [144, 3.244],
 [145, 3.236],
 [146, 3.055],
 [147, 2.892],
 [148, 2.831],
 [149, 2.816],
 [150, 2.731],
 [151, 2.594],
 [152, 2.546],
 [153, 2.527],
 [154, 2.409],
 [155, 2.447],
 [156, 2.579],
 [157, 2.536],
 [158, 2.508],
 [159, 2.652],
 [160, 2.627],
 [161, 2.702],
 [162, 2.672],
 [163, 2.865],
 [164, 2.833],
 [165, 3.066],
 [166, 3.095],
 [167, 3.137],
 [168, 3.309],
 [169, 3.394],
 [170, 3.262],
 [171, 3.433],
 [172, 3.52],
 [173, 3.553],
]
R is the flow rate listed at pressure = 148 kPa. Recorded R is 2.831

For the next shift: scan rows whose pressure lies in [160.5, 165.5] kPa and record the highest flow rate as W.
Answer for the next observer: 3.066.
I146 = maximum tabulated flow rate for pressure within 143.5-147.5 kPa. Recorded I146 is 3.244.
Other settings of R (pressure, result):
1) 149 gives 2.816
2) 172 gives 3.52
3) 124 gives 1.859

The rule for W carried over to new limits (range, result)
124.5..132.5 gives 1.815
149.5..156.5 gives 2.731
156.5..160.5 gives 2.652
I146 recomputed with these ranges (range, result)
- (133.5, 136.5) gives 2.126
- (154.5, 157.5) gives 2.579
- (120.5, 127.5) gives 2.506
